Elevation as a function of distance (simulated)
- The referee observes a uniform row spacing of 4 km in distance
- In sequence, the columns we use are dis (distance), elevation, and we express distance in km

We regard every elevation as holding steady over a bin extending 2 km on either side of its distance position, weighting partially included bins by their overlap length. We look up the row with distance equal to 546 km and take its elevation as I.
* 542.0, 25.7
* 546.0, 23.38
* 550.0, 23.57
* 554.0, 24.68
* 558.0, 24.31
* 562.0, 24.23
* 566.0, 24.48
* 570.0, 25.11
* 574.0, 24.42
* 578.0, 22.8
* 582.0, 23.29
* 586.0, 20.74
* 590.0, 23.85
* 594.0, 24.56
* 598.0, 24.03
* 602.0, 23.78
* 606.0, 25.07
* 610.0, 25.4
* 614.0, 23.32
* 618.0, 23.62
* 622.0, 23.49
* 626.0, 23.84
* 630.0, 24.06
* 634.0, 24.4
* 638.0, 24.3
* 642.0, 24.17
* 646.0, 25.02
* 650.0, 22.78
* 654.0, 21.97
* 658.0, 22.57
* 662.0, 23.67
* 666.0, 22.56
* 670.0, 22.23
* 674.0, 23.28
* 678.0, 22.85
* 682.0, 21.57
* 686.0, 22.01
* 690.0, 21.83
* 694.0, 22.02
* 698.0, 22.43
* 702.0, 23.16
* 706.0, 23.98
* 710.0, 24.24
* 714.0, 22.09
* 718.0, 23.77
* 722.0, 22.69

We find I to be 23.38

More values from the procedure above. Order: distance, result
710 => 24.24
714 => 22.09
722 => 22.69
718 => 23.77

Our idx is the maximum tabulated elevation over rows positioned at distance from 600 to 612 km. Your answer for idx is 25.4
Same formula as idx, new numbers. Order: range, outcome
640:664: 25.02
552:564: 24.68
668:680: 23.28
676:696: 22.85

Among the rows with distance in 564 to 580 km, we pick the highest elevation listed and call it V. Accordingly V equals 25.11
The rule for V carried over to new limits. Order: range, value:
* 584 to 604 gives 24.56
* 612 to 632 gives 24.06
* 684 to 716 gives 24.24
